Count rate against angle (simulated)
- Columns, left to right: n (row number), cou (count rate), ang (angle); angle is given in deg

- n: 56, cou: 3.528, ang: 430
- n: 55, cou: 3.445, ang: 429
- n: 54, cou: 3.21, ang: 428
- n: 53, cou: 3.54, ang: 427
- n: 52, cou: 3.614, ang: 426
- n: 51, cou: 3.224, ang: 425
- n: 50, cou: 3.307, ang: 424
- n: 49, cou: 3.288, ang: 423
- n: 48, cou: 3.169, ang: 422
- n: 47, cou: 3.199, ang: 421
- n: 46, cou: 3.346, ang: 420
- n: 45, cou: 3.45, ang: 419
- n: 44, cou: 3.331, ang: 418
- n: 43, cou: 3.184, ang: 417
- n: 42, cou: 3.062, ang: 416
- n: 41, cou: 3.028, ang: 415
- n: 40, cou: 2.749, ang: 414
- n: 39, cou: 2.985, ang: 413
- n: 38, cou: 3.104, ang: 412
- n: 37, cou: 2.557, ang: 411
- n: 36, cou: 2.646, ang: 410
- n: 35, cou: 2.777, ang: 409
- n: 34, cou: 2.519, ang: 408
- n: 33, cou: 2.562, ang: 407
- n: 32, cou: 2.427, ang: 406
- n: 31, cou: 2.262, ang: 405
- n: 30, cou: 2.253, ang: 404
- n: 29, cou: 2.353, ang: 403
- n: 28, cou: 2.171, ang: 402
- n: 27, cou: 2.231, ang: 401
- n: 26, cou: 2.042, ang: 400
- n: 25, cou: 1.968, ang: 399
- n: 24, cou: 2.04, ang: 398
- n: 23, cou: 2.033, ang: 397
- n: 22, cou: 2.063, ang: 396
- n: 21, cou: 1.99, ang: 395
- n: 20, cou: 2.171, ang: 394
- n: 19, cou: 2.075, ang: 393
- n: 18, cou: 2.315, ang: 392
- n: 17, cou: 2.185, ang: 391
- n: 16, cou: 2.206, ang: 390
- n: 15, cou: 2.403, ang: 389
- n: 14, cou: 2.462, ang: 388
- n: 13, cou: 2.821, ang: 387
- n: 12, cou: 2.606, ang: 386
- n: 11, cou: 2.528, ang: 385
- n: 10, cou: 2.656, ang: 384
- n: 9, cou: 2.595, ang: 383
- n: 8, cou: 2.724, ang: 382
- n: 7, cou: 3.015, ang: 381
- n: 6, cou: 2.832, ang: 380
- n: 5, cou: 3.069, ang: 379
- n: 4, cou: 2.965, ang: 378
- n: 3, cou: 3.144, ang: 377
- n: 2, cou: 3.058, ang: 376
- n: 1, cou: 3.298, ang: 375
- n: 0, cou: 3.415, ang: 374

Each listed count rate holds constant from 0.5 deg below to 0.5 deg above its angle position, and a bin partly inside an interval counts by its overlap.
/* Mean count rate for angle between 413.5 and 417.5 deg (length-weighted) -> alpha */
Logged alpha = 3.01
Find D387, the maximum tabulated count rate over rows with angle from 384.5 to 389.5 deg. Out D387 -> 2.821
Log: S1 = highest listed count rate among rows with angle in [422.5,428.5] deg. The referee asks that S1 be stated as 3.614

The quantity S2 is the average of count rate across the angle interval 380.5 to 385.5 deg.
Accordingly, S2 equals 2.7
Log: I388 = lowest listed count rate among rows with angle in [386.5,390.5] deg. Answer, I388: 2.206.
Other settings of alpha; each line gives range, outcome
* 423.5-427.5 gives 3.42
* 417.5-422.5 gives 3.3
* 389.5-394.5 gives 2.19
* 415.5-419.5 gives 3.26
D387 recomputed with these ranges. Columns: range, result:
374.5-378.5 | 3.298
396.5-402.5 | 2.231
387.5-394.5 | 2.462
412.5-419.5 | 3.45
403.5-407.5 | 2.562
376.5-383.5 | 3.144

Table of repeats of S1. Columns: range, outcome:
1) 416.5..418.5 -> 3.331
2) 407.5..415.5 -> 3.104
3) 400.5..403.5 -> 2.353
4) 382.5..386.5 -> 2.656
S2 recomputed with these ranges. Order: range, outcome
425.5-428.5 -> 3.45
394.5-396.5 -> 2.03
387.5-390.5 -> 2.36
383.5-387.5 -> 2.65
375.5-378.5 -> 3.06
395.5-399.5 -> 2.03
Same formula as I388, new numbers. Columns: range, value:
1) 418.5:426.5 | 3.169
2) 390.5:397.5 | 1.99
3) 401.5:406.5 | 2.171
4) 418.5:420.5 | 3.346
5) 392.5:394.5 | 2.075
